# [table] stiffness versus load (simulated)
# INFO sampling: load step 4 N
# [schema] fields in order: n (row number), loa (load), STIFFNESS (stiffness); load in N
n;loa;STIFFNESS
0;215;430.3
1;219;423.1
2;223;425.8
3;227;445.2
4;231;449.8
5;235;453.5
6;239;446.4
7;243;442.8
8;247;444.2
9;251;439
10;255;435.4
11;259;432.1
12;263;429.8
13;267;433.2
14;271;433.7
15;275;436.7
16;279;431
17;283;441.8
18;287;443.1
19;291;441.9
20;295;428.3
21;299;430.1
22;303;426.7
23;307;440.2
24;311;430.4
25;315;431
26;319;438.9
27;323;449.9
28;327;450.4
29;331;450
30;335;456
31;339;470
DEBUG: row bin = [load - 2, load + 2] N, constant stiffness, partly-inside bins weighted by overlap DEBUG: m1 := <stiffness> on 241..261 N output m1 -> 439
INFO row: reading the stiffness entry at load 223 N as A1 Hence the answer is 425.8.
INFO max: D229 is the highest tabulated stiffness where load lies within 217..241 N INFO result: 453.5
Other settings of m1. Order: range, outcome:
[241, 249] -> 444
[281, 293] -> 442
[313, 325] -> 440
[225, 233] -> 448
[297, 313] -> 432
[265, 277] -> 435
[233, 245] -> 448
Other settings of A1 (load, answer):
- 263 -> 429.8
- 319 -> 438.9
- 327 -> 450.4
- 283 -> 441.8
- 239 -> 446.4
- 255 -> 435.4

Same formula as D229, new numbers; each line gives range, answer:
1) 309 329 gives 450.4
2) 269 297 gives 443.1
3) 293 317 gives 440.2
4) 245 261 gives 444.2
